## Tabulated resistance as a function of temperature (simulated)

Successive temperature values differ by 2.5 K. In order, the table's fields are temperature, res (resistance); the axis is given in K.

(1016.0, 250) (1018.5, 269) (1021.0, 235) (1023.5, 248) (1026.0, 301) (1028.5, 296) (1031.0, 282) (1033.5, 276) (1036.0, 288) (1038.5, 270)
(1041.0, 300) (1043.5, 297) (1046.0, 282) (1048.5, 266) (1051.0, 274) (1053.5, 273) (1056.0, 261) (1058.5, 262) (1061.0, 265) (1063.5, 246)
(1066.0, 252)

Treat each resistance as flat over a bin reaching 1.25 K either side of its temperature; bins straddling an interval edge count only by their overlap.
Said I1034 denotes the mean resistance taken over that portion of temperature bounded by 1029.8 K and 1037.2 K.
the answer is 282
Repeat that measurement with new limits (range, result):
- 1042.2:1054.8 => 278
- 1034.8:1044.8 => 289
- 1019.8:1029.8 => 270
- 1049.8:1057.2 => 269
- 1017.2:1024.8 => 251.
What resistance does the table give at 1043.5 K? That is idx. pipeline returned 297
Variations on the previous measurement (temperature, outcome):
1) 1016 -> 250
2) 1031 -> 282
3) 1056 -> 261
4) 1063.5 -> 246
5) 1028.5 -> 296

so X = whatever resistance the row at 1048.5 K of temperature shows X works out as 266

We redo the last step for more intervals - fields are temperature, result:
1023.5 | 248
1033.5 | 276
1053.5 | 273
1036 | 288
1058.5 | 262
